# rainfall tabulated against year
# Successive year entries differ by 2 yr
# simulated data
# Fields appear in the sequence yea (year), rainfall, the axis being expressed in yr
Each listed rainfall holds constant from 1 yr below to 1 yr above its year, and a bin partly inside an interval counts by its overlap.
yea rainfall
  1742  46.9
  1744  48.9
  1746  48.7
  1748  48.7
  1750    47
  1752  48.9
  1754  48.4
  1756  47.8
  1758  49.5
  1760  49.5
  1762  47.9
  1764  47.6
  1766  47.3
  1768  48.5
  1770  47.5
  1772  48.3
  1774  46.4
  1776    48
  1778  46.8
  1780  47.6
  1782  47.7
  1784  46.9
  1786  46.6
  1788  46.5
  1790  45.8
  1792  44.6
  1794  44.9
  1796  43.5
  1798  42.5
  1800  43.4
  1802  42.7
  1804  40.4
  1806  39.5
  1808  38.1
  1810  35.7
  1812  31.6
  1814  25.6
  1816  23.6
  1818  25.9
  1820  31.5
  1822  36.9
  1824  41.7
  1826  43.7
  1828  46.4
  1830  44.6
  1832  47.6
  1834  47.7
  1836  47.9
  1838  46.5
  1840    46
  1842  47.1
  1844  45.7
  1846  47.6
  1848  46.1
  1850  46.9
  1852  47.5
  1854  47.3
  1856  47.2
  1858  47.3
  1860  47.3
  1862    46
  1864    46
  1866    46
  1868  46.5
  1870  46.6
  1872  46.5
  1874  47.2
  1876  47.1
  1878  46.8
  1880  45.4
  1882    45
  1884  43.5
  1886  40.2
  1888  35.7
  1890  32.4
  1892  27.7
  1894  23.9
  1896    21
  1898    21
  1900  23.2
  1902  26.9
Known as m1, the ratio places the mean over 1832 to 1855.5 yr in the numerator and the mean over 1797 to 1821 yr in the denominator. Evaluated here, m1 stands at 1.34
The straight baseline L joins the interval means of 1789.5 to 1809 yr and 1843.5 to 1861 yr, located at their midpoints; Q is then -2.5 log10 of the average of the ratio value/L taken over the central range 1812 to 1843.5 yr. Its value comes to 0.13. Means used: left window 42.5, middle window 40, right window 47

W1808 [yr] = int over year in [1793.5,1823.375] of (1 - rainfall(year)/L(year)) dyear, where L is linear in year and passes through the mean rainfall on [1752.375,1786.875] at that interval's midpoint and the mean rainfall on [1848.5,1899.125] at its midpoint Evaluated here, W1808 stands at 6.1 yr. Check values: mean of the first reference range 47.8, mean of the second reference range 41.5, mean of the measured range 36.3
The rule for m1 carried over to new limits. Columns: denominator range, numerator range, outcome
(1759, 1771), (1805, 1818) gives 0.66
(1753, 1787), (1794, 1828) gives 0.78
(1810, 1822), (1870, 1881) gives 1.60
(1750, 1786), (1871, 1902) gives 0.76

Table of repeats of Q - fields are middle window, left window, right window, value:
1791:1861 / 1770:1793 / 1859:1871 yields 0.111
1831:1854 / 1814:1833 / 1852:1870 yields -0.121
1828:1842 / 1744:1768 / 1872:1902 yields -0.148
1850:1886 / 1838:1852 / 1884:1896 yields -0.187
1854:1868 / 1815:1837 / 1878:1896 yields -0.228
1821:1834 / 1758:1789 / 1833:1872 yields 0.077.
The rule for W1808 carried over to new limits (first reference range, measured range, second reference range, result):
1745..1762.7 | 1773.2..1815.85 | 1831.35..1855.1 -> 5.0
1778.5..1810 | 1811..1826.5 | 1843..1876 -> 4.4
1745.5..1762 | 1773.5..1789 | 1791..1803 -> -0.6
